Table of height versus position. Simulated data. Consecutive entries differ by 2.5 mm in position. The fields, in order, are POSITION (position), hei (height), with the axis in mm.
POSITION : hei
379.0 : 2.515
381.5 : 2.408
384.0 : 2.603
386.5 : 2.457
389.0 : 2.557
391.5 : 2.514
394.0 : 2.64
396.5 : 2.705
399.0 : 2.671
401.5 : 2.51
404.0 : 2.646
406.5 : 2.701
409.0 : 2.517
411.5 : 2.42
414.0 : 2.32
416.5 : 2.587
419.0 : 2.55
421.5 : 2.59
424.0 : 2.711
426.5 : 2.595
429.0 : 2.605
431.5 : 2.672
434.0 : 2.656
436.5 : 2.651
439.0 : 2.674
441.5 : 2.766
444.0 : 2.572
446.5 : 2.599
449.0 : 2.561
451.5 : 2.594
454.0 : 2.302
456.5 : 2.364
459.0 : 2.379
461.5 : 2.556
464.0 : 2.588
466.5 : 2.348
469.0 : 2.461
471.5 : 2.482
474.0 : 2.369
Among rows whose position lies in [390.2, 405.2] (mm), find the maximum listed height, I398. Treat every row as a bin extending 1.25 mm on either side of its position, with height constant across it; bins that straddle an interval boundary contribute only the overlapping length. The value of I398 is 2.705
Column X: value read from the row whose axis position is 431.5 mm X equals 2.672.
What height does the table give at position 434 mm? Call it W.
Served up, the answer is 2.656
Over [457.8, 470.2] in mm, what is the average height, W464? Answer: 2.47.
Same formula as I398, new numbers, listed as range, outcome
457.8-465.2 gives 2.588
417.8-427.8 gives 2.711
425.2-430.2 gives 2.605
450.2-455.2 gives 2.594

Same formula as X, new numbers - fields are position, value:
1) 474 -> 2.369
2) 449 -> 2.561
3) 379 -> 2.515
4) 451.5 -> 2.594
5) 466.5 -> 2.348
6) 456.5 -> 2.364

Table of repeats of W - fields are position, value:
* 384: 2.603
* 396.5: 2.705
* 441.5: 2.766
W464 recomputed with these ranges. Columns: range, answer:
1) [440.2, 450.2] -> 2.63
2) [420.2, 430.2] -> 2.62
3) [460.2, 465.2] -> 2.57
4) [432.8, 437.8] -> 2.65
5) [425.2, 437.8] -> 2.64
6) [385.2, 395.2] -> 2.54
